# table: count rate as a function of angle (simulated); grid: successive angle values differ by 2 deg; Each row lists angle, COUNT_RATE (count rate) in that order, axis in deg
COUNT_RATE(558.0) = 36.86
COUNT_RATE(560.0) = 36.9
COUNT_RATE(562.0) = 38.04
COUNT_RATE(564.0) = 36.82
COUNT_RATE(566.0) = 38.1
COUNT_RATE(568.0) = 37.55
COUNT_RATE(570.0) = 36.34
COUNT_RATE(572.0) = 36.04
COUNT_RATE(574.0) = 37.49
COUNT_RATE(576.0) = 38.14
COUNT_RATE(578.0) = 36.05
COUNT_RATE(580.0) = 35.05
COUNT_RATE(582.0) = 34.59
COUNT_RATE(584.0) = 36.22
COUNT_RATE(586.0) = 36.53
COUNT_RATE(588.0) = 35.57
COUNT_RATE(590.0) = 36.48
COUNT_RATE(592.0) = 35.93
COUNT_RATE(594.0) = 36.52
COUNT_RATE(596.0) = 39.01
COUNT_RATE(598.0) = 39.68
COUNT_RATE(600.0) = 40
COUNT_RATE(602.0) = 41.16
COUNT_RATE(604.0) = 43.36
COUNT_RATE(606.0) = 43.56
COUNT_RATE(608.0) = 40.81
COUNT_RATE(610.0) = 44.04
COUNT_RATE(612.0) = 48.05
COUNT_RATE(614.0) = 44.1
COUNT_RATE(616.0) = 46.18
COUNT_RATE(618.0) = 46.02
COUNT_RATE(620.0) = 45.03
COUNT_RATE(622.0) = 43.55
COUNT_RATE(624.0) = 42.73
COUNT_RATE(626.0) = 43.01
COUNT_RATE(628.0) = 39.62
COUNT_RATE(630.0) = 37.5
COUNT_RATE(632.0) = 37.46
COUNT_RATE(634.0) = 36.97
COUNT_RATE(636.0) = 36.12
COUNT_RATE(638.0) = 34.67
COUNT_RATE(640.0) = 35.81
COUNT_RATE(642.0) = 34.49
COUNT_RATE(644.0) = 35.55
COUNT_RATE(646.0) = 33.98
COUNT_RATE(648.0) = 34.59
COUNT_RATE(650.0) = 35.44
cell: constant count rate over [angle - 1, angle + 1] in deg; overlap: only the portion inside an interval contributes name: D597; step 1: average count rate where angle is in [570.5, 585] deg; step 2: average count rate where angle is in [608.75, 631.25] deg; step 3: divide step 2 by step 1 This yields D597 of 1.20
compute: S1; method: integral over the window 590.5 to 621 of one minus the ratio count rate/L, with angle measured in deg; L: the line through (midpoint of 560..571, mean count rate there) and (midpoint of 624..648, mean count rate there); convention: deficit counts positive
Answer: -4.1 deg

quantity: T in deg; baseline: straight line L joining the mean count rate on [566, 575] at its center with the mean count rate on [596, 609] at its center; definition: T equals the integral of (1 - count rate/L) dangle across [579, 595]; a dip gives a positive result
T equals 1.4 deg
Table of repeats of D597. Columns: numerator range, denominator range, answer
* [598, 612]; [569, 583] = 1.17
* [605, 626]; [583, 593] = 1.23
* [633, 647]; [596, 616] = 0.83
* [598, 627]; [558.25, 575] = 1.17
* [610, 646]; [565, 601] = 1.09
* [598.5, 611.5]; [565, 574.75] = 1.14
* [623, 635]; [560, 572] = 1.06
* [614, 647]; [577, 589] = 1.11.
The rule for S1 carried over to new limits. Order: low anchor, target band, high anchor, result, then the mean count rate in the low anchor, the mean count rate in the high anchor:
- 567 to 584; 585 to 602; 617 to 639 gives 0.0 deg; 36.4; 40.2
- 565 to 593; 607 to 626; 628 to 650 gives -4.4 deg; 36.4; 35.9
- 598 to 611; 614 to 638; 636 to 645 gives -2.0 deg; 42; 35.2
